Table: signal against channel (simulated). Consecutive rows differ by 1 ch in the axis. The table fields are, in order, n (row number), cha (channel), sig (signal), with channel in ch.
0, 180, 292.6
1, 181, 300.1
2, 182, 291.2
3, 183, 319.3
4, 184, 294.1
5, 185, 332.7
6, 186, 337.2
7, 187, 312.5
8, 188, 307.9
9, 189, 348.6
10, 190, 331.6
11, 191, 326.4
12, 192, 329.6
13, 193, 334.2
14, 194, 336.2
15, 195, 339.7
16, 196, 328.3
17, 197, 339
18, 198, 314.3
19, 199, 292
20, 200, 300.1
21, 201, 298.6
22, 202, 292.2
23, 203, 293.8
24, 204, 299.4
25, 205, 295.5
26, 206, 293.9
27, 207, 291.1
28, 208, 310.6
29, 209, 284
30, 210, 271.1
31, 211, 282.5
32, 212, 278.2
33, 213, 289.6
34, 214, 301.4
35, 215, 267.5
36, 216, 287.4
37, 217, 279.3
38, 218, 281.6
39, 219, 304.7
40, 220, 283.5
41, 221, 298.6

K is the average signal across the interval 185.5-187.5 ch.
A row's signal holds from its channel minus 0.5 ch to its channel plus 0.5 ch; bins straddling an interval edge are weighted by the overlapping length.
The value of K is 325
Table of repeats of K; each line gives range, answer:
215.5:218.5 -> 283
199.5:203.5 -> 296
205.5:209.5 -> 295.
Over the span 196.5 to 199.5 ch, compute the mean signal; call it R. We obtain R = 315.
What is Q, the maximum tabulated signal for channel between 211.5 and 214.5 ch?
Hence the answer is 301.4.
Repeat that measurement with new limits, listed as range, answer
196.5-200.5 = 339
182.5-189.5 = 348.6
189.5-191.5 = 331.6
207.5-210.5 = 310.6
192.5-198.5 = 339.7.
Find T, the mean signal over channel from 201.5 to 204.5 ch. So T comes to 295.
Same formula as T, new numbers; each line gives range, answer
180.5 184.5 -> 301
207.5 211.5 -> 287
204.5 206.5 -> 295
